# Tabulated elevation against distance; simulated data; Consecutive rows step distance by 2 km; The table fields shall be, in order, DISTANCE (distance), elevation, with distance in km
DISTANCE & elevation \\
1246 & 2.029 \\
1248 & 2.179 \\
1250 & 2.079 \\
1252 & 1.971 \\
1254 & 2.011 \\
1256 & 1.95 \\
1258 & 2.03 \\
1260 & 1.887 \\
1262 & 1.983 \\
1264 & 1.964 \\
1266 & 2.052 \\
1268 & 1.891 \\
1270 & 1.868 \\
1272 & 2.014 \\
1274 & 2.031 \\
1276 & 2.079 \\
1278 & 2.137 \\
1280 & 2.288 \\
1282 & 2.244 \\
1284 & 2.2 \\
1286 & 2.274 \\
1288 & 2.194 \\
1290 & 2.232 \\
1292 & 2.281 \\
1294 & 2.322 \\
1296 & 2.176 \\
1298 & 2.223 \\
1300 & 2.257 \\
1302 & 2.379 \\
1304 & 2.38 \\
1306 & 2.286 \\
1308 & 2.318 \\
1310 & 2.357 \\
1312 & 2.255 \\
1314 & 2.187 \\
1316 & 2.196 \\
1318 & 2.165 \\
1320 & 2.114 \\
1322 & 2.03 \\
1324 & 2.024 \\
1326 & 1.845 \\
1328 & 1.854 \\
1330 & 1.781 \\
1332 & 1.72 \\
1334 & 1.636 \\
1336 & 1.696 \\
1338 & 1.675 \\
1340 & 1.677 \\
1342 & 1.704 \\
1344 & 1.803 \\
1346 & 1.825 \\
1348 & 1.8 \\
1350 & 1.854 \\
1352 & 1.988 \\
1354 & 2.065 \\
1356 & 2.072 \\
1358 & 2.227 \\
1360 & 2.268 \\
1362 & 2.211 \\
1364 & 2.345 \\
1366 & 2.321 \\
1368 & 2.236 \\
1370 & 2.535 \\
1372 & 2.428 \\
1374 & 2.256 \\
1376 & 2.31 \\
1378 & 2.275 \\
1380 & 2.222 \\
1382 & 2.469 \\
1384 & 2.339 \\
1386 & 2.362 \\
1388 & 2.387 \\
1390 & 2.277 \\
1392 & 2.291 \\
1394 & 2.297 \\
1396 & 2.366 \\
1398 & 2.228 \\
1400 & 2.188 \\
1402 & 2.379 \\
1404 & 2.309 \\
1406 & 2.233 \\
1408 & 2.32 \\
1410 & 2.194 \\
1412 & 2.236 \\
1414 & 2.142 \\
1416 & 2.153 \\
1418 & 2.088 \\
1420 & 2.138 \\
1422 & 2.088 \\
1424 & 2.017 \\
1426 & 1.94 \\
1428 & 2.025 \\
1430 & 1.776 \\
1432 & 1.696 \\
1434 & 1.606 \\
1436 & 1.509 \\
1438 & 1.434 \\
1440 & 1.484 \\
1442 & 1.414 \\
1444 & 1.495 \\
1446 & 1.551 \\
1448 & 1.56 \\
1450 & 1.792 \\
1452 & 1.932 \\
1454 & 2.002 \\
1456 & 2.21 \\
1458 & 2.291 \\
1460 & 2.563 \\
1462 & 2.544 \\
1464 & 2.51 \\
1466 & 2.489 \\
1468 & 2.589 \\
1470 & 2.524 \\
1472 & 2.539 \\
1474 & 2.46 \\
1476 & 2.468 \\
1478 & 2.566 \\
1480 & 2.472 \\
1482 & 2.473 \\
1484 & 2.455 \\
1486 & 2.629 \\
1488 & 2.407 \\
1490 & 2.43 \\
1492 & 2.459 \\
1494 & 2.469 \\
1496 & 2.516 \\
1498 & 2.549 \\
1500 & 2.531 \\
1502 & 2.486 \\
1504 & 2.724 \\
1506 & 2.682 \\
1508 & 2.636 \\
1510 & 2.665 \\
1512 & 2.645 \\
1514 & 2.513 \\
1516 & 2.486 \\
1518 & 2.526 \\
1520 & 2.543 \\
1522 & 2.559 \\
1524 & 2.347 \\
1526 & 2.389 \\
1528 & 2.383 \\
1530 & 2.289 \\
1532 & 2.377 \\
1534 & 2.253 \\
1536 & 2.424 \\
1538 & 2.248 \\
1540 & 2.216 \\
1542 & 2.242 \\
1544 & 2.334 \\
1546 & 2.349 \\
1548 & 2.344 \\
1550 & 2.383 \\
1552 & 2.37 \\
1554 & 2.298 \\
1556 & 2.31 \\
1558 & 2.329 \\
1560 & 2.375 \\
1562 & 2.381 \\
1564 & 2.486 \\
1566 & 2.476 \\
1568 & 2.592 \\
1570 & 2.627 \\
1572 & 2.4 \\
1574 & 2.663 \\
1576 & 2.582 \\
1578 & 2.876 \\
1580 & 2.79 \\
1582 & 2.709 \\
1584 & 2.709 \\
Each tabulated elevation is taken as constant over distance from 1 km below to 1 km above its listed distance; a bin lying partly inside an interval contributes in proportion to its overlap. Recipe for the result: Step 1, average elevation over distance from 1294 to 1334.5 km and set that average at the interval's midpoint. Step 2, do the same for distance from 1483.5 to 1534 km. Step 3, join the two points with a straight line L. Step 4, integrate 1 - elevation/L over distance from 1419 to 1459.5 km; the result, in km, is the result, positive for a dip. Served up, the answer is 9.6 km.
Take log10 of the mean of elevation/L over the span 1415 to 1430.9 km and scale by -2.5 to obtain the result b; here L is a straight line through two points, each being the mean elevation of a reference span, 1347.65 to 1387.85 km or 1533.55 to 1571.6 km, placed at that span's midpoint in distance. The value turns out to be 0.13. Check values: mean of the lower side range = 2.24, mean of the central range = 2.03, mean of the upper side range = 2.37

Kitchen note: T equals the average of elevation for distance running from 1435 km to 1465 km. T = 1.89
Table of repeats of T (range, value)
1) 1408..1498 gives 2.15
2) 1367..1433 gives 2.22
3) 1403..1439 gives 1.99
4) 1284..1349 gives 2.05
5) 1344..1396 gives 2.22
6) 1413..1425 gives 2.1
